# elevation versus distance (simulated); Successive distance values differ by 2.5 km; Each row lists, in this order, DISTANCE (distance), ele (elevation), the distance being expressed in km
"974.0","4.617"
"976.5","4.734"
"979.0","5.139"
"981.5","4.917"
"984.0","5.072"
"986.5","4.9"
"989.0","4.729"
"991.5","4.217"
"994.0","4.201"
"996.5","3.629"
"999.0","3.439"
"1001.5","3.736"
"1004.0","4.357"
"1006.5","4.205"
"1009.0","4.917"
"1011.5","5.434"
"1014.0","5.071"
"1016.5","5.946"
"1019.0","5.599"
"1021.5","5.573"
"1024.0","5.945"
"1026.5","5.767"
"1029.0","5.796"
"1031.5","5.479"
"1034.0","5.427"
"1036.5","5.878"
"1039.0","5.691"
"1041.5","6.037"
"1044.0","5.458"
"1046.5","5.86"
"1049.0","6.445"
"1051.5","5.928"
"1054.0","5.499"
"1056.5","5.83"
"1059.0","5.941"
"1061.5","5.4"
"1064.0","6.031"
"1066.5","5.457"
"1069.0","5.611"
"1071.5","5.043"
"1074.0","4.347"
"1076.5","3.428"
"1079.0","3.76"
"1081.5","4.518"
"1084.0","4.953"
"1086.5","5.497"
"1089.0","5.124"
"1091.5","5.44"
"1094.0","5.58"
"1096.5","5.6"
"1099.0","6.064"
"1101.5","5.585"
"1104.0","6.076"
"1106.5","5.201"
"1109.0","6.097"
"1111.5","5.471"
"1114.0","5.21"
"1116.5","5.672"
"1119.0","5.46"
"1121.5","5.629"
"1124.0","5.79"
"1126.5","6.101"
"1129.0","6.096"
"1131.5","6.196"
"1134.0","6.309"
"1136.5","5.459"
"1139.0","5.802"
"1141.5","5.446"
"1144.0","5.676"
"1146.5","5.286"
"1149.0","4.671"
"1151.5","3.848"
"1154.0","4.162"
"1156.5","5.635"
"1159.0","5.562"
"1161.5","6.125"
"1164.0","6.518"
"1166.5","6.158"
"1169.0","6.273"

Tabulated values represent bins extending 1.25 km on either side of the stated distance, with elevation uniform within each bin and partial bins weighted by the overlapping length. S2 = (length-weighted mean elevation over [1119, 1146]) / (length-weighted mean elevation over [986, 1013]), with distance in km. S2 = 1.34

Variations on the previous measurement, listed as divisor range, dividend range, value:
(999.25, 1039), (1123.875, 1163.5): 1.05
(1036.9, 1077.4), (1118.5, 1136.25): 1.07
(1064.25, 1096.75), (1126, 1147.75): 1.17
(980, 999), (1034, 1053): 1.31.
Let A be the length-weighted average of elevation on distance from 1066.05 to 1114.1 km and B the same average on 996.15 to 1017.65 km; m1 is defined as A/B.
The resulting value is 1.1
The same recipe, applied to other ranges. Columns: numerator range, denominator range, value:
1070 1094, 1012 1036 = 0.84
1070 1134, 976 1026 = 1.12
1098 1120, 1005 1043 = 1.02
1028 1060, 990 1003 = 1.50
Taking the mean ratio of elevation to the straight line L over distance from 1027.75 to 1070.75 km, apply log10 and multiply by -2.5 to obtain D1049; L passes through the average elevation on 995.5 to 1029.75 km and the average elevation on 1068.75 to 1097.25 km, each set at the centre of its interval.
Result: -0.17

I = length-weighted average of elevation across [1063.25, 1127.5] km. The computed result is 5.33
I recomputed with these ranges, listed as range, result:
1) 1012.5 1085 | 5.44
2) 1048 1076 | 5.53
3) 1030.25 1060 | 5.79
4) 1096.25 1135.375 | 5.79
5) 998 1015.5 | 4.49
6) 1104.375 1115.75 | 5.55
